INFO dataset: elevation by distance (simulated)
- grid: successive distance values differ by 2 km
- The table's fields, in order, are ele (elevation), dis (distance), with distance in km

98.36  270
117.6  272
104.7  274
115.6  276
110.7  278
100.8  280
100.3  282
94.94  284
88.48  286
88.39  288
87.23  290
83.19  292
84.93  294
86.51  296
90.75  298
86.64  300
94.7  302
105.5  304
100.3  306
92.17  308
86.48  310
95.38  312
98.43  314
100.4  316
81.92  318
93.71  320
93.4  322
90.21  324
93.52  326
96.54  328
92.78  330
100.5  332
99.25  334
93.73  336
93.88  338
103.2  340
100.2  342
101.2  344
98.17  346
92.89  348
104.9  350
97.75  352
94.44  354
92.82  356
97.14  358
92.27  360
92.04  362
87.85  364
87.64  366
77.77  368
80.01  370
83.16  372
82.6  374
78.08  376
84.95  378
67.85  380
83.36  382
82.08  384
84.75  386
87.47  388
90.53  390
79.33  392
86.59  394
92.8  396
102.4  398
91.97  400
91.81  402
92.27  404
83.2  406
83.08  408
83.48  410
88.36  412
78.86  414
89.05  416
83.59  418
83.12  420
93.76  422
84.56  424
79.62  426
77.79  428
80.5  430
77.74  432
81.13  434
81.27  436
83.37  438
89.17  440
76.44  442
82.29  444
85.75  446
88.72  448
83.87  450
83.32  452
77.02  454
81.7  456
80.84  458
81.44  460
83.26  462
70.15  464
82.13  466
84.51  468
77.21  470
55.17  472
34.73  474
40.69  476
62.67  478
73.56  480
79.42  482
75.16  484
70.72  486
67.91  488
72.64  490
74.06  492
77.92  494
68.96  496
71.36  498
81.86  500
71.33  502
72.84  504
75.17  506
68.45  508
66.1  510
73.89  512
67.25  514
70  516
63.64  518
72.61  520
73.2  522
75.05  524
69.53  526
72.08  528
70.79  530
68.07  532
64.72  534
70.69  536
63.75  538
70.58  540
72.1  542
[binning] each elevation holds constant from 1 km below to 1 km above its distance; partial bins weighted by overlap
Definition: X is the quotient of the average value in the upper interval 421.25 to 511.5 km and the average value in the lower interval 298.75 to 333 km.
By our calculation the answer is 0.80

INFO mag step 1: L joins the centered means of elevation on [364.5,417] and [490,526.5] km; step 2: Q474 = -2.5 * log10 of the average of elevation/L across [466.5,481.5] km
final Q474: 0.21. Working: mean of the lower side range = 85.2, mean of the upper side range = 71.9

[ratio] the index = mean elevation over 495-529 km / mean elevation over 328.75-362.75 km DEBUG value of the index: 0.74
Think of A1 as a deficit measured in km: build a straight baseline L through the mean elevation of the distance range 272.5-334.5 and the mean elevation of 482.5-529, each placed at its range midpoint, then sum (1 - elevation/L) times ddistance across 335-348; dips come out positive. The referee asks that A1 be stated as -1.06 km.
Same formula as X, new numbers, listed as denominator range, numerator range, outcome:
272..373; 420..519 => 0.80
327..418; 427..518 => 0.83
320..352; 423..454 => 0.85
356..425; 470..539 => 0.80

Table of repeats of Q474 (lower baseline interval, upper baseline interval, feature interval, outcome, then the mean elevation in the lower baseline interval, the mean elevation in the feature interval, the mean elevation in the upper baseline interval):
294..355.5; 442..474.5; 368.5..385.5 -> 0.103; 95.1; 80.3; 77.6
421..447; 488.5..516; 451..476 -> 0.076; 82.6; 72.9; 72.3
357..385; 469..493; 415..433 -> -0.113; 84.1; 83.3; 65.3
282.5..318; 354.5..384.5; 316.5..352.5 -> -0.091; 91.9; 96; 84.8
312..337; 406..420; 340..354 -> -0.082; 94.6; 99.1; 84.2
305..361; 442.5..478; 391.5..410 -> -0.060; 95.6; 89.2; 74.5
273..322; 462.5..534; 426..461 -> -0.070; 94.6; 81.8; 70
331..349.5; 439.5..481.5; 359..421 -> 0.036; 98.3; 85.6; 74.9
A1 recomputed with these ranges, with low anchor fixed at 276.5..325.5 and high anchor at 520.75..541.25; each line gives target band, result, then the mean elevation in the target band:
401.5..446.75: -1.7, 83.8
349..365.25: -1.3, 94.8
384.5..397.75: -0.5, 87.6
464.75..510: 2.7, 69.8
